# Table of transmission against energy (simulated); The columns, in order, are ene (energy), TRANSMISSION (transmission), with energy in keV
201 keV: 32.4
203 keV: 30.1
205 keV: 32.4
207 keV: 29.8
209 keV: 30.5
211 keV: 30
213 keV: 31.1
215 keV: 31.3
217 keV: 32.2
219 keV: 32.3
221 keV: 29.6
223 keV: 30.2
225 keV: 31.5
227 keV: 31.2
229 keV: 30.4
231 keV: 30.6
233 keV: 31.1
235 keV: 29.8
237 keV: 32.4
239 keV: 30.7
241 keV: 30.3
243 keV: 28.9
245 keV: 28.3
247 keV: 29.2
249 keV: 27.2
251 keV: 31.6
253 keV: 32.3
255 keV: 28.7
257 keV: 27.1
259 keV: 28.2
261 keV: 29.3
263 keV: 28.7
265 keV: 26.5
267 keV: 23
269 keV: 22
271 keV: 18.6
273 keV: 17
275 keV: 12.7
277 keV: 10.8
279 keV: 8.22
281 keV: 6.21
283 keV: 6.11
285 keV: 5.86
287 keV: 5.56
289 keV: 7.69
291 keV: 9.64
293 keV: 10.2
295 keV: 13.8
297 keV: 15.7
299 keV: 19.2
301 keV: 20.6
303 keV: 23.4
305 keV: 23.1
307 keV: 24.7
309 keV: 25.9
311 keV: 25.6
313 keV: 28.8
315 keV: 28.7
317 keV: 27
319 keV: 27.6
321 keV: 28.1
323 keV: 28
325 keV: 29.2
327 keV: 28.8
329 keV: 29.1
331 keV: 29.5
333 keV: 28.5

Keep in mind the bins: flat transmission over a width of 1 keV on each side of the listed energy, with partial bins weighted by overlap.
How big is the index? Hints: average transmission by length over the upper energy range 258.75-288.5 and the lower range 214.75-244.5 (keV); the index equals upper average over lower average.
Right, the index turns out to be 0.5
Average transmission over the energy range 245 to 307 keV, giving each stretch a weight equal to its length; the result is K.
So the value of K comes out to 19.2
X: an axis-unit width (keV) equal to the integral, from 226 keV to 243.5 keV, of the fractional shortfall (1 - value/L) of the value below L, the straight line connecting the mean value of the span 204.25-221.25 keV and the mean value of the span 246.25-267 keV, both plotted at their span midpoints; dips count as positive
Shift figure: -0.48 keV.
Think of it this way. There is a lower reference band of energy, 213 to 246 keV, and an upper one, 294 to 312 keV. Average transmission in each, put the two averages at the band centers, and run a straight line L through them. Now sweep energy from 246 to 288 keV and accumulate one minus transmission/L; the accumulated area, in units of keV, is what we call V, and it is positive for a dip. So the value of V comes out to 10.0 keV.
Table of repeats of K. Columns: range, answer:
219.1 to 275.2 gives 28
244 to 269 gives 28.1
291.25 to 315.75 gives 21.2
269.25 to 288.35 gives 10.5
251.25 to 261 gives 29.3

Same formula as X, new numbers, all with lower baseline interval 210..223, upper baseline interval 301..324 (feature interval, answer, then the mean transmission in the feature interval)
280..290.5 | 8.0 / 6.45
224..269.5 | 0.5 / 29.2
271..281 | 5.6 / 12.2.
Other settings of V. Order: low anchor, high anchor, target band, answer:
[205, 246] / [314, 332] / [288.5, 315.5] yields 8.4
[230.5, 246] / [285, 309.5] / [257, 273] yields -0.6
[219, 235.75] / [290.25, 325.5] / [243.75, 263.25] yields -0.7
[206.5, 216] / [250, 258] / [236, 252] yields 0.1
